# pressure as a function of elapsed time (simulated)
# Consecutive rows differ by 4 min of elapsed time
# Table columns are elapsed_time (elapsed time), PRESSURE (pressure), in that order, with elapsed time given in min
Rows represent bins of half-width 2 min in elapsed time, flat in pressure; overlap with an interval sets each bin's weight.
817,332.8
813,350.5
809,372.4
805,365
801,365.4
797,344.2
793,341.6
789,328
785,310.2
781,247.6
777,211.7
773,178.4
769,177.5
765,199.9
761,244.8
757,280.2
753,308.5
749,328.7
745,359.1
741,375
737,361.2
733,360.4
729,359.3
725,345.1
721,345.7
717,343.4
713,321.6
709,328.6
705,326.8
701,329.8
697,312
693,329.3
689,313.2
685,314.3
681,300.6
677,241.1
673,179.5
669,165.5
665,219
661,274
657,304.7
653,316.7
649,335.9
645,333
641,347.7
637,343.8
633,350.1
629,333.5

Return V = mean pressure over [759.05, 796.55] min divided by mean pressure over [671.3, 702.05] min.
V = 0.9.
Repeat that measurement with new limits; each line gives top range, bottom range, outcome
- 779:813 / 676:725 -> 1.05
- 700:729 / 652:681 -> 1.38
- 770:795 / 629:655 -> 0.79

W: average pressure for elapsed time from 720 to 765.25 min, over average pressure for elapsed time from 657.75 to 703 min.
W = 1.20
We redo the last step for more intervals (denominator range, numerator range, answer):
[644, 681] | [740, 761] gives 1.21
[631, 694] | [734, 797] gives 0.98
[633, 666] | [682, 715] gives 1.02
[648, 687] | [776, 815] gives 1.24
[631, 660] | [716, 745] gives 1.08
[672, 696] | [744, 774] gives 0.91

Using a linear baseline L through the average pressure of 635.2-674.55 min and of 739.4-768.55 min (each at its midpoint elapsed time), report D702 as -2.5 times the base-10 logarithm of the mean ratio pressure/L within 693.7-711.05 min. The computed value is -0.13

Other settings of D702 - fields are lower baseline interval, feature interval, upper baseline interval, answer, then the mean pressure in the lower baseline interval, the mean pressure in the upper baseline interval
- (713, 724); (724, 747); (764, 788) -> -0.18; 340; 226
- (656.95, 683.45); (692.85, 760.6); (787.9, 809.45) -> -0.17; 237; 352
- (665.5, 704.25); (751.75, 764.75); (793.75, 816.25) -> 0.22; 276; 357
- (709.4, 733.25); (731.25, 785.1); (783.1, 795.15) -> 0.19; 344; 327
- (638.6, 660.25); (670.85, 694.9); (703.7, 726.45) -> 0.18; 325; 335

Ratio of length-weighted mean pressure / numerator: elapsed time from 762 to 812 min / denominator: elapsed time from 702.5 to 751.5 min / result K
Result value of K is 0.8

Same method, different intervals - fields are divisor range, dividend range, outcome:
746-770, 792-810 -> 1.35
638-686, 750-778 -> 0.84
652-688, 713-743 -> 1.37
